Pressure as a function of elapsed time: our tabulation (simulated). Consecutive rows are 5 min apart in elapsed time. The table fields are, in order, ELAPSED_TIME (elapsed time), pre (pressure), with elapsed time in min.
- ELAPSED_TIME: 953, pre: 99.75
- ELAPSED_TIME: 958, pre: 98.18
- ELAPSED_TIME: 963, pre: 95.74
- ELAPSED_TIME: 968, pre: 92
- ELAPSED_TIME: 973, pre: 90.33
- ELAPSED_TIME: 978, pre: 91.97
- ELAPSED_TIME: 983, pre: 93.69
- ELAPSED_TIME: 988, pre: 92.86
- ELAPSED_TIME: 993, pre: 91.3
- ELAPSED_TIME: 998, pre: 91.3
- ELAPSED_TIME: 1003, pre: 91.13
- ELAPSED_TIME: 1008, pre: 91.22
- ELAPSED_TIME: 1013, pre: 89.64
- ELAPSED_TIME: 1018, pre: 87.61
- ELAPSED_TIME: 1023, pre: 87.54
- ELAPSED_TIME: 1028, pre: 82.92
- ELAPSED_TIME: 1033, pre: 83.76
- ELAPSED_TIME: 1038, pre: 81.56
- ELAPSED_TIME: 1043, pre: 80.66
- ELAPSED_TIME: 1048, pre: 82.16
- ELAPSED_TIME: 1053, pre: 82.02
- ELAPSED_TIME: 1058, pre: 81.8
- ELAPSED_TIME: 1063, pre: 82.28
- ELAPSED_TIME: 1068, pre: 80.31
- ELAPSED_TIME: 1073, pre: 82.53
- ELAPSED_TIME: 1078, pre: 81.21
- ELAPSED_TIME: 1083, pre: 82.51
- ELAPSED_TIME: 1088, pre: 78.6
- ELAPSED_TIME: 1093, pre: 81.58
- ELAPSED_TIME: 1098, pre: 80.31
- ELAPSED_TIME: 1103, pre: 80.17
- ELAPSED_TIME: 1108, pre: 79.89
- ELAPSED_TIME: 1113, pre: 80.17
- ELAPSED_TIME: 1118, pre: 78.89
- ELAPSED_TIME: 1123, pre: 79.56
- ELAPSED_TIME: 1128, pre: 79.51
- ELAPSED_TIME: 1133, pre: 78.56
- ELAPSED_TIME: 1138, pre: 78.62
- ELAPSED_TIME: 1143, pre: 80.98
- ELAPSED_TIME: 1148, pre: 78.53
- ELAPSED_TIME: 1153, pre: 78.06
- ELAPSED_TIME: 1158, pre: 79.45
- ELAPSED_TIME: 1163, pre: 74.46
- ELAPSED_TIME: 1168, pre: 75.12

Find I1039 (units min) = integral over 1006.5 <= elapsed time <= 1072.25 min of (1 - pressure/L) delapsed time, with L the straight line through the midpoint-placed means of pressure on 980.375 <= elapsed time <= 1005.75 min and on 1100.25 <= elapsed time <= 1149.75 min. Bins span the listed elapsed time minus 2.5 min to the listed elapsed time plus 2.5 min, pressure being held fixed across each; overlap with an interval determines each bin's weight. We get 2.8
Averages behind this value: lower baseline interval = 92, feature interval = 84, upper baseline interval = 79.5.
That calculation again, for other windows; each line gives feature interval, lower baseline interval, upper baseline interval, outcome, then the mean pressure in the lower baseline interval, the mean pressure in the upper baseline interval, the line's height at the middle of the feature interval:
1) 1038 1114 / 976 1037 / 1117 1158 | 2.53 min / 89.4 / 79.1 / 83.9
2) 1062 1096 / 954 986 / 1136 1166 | 1.32 min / 93.9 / 78.3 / 84.5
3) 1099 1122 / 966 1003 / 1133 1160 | 0.59 min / 91.9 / 79.1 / 81.9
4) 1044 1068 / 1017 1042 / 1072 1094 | 0.27 min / 84.3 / 81.2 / 82.7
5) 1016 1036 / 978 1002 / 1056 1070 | 0.37 min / 92.2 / 81.5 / 86.9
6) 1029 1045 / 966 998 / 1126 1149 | 0.98 min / 92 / 79.3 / 87.5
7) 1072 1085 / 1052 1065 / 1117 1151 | -0.12 min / 82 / 79.2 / 81.3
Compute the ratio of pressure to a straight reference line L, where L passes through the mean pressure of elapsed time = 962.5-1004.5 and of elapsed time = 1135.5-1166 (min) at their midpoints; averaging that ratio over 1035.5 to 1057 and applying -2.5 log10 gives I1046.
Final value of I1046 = 0.07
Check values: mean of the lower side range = 92.1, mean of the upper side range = 78.3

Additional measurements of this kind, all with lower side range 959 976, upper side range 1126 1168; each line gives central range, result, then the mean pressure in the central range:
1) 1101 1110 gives 0.023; 80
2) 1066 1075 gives 0.042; 81.4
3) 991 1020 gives -0.005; 90.4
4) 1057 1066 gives 0.044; 82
